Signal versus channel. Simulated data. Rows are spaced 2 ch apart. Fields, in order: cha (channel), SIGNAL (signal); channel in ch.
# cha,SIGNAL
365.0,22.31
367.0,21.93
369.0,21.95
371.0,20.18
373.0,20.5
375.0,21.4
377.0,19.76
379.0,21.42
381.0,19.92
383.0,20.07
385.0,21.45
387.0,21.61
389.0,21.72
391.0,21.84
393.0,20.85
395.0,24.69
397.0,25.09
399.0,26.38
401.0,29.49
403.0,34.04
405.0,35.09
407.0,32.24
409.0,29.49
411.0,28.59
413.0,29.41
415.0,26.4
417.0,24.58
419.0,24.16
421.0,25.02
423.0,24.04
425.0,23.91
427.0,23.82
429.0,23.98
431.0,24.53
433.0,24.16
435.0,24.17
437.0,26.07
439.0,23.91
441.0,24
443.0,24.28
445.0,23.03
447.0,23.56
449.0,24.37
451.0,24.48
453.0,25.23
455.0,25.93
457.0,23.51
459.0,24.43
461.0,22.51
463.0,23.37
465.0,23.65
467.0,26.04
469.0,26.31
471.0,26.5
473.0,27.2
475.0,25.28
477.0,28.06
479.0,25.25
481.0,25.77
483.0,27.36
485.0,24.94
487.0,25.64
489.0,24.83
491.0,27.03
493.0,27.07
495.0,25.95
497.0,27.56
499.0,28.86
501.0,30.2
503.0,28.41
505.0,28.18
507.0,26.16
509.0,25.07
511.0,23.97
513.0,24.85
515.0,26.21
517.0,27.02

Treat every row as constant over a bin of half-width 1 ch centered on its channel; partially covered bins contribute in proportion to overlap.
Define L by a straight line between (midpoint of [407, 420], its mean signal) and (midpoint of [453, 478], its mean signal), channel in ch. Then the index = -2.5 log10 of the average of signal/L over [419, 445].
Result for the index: 0.10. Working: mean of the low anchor 27.5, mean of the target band 24.3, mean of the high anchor 25.2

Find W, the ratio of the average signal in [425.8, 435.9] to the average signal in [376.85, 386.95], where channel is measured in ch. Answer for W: 1.17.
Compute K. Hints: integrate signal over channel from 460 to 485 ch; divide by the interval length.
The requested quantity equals 25.6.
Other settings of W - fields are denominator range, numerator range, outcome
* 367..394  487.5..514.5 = 1.27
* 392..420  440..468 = 0.87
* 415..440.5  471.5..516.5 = 1.09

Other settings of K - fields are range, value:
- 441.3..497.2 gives 25.3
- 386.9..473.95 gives 25.4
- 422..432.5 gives 24.1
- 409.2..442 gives 25.2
